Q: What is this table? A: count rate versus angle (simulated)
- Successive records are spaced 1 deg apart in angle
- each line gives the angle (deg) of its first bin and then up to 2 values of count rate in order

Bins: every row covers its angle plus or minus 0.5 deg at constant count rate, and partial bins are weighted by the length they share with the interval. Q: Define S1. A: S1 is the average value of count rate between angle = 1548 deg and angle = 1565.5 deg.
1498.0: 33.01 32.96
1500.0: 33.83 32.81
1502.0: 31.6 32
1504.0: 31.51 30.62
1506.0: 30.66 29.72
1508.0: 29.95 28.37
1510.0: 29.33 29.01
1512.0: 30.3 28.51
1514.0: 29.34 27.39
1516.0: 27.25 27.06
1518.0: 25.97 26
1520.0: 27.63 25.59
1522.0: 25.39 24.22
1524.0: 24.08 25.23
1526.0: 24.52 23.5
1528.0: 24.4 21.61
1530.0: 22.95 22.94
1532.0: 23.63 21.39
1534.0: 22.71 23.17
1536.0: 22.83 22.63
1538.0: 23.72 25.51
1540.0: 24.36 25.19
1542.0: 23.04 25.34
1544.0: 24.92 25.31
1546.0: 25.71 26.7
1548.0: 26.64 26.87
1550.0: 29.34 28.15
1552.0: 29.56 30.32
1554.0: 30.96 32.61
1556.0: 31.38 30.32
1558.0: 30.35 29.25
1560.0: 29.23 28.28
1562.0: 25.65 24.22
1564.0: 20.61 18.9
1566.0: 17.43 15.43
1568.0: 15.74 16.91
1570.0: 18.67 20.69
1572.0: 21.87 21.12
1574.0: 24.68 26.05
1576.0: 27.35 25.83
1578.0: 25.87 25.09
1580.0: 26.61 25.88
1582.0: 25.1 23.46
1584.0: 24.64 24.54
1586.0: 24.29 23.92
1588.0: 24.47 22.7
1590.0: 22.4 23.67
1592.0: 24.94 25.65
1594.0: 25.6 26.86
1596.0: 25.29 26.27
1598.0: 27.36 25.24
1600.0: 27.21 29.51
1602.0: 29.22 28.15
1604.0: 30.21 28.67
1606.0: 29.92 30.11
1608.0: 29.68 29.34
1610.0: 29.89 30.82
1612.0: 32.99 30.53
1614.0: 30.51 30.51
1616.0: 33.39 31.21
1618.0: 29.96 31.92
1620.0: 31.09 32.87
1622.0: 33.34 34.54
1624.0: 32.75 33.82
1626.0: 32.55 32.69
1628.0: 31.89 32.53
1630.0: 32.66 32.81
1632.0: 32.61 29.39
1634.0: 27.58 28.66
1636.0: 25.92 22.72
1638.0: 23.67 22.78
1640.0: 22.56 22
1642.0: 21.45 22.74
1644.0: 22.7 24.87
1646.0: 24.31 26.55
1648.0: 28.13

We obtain 28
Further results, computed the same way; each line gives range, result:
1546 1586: 25.2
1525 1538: 23.1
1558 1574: 22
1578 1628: 28.4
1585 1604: 25.8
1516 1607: 25.2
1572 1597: 24.8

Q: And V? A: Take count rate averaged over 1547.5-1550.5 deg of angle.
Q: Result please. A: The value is 27.6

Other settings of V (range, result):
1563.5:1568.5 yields 17.6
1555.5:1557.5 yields 30.9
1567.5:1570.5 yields 17.1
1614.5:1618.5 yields 31.3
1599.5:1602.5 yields 28.6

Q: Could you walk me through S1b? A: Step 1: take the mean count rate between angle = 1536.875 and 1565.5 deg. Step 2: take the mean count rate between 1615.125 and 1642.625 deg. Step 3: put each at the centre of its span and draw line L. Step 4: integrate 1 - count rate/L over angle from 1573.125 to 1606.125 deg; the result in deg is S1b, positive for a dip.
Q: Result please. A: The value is 2.7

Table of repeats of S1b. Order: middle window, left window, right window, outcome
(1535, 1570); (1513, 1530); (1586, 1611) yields 1.1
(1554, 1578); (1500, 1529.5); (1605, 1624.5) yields 4.3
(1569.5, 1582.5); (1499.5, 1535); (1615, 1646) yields 1.8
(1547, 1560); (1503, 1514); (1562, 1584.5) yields -2.5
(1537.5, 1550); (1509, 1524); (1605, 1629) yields 1.3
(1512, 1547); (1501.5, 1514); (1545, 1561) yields 5.5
